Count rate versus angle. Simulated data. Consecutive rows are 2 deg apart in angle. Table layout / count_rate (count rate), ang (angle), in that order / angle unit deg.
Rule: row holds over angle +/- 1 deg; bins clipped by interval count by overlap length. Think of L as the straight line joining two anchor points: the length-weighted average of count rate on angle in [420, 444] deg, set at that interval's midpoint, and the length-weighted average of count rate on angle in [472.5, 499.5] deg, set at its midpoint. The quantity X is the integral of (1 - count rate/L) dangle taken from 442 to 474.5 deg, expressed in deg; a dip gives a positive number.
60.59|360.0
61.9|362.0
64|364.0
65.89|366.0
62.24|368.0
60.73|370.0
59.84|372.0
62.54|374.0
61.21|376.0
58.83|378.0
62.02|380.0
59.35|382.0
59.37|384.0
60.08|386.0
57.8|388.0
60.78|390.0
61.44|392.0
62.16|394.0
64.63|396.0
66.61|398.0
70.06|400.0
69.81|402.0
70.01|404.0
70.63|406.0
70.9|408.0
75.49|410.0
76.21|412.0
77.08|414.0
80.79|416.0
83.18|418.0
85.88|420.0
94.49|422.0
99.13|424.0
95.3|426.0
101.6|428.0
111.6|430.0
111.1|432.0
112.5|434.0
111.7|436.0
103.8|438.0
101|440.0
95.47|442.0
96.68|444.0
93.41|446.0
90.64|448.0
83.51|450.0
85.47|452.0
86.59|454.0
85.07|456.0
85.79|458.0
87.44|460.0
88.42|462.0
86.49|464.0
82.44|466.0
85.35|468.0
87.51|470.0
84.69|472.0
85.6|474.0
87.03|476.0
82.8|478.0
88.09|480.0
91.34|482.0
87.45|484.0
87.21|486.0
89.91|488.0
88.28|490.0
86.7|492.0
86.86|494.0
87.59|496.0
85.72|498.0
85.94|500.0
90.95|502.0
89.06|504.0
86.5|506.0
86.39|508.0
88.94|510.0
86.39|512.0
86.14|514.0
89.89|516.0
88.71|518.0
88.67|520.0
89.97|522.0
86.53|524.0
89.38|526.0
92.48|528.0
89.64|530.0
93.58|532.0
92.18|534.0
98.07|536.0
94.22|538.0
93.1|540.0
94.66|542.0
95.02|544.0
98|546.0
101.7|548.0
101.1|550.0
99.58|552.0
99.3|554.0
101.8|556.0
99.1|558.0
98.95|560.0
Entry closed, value 2.58 deg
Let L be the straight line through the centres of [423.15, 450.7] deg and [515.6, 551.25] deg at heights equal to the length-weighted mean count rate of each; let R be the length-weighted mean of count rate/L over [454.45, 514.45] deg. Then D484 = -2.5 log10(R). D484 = 0.12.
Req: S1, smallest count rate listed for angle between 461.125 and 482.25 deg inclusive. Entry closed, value 82.44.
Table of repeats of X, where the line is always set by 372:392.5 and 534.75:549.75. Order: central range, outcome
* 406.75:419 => -1.80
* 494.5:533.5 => 0.67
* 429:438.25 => -4.98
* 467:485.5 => -1.15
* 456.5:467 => -1.04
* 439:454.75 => -3.54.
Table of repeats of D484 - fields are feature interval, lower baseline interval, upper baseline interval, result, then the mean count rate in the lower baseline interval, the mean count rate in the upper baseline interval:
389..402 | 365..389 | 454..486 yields 0.021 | 60.8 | 86.4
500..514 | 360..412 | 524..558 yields 0.012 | 64.1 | 95.7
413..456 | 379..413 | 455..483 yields -0.236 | 65.7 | 86.3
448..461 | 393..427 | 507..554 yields -0.041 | 77.2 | 92.5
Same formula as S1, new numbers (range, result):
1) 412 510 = 76.21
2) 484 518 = 85.72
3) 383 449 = 57.8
